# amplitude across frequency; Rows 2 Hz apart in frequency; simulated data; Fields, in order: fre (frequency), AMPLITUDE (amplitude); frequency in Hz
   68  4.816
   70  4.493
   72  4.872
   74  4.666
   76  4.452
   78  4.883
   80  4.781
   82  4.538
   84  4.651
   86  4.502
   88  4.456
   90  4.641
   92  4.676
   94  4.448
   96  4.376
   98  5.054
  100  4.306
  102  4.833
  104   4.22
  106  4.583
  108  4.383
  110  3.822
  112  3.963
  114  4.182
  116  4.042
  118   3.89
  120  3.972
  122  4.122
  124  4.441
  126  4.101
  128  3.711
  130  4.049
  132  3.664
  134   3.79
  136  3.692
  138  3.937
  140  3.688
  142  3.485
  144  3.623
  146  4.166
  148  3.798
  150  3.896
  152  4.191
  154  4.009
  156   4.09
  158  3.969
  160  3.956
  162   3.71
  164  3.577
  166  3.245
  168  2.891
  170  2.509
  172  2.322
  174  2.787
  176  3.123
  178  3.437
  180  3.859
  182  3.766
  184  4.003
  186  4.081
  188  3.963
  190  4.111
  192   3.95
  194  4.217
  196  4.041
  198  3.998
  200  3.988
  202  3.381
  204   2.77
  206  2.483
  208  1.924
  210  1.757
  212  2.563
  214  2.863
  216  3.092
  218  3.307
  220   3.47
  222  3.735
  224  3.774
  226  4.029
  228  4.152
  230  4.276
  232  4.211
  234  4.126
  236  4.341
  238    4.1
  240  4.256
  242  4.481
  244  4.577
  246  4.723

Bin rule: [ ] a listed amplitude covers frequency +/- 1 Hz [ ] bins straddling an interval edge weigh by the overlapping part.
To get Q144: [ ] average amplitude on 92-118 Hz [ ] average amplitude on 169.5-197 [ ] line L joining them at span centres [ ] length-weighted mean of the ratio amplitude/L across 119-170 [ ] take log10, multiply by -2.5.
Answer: 0.05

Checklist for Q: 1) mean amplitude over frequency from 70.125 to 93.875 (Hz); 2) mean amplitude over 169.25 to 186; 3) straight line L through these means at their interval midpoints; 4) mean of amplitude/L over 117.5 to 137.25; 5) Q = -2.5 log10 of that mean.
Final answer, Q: 0.014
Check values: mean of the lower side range 4.63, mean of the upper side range 3.29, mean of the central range 3.94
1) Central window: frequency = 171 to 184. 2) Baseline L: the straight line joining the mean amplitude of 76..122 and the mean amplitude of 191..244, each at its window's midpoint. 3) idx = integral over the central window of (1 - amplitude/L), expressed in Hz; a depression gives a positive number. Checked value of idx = 2.0 Hz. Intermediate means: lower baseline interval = 4.41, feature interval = 3.28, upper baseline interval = 3.61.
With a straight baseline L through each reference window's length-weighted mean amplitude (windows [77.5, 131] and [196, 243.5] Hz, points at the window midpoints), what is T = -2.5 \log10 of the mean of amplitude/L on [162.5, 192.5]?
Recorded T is 0.12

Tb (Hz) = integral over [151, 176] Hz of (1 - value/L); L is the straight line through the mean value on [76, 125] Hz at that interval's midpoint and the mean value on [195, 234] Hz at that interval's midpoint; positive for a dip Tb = 2.7 Hz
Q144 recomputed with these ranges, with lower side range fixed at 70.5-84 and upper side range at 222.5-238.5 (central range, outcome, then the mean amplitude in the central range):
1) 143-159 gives 0.12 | 3.97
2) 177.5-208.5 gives 0.17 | 3.65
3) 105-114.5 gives 0.09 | 4.19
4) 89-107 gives 0.01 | 4.57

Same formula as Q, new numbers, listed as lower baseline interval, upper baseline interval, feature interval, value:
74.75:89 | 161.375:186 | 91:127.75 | -0.02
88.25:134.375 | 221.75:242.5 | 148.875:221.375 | 0.22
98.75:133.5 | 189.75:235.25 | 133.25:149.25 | 0.05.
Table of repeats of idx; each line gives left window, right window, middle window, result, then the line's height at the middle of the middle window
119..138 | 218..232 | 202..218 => 5.32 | 3.89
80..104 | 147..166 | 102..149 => 2.54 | 4.22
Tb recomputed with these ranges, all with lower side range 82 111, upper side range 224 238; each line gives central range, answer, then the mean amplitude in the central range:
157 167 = 1.5 Hz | 3.69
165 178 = 4.4 Hz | 2.86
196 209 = 3.3 Hz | 3.16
